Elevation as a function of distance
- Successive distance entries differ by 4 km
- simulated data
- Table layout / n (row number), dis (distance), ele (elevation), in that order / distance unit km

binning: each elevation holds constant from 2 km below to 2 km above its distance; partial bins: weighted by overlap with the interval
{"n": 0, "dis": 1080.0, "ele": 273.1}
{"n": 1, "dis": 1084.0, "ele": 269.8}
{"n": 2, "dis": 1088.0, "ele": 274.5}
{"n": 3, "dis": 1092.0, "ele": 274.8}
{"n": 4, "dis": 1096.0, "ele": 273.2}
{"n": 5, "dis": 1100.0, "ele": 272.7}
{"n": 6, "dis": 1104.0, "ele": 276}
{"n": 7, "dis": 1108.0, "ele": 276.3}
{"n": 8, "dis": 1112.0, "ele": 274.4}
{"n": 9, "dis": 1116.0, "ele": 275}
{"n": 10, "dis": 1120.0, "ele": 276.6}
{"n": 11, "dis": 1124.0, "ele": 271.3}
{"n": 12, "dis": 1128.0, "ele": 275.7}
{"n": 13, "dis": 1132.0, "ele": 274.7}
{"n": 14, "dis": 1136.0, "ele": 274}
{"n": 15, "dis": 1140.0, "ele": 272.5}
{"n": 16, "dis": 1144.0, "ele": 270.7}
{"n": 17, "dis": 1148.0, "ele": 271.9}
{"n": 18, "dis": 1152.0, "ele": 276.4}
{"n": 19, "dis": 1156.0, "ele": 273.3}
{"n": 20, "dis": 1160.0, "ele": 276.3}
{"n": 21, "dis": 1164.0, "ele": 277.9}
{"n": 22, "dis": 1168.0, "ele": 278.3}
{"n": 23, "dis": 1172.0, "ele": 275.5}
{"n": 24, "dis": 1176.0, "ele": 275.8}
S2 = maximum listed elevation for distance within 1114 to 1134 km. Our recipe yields 276.6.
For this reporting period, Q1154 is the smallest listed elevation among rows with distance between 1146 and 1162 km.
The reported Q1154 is 271.9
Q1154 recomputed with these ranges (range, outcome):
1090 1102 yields 272.7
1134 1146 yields 270.7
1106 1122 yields 274.4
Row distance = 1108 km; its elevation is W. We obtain 276.3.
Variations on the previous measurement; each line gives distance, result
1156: 273.3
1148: 271.9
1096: 273.2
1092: 274.8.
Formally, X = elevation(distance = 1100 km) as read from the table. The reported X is 272.7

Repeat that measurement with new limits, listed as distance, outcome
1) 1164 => 277.9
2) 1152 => 276.4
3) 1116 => 275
